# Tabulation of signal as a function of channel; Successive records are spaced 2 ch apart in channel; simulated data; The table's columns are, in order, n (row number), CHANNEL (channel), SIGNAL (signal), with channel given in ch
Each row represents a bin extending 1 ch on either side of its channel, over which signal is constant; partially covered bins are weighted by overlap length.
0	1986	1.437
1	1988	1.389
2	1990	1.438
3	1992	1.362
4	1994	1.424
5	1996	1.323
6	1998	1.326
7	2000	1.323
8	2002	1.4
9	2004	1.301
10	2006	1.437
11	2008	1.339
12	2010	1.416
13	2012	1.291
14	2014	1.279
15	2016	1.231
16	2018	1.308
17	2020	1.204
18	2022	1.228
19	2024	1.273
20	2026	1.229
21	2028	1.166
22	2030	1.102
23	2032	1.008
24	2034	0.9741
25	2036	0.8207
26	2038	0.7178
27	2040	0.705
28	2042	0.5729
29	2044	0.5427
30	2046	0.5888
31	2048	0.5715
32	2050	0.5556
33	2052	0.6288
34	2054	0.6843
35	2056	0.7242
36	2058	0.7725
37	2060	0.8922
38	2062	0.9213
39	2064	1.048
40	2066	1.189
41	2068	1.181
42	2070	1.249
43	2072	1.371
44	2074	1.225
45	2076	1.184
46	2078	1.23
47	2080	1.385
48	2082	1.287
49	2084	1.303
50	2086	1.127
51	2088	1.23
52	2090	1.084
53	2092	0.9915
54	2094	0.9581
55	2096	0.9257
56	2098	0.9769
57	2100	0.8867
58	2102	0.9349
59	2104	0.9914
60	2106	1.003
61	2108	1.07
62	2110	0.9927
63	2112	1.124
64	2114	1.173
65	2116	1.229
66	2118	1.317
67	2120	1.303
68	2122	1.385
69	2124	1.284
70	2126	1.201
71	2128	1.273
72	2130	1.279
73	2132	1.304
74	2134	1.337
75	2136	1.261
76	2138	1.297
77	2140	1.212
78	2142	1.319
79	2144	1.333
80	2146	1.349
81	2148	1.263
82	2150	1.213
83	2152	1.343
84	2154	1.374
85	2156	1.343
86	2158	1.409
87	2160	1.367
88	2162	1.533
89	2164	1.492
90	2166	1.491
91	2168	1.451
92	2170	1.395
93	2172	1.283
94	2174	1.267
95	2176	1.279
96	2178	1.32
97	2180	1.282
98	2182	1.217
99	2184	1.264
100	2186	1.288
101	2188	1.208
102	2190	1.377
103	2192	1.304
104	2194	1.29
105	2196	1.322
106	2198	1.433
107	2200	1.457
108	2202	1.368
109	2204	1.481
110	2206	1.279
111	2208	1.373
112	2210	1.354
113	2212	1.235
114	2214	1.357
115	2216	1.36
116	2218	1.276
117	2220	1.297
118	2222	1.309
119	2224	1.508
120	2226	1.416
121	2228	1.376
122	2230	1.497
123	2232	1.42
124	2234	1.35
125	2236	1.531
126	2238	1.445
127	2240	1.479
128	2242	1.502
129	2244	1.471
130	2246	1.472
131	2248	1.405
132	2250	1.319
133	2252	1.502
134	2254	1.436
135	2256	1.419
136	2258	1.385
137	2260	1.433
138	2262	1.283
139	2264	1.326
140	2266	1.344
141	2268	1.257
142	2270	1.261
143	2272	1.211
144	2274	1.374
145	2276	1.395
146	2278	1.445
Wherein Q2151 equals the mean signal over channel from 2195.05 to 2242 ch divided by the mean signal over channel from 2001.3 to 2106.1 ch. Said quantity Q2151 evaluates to 1.33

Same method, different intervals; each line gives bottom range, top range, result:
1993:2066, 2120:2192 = 1.27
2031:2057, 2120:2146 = 1.85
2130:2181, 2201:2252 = 1.04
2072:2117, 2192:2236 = 1.23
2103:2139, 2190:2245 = 1.15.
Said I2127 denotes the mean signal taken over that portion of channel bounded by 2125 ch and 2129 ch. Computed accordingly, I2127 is 1.24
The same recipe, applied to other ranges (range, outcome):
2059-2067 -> 1.01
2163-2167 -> 1.49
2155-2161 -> 1.37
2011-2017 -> 1.27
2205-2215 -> 1.32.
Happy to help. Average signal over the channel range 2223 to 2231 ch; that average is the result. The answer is 1.45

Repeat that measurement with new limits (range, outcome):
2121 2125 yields 1.33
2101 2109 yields 1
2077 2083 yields 1.3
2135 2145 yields 1.28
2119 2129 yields 1.29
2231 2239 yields 1.44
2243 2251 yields 1.42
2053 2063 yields 0.799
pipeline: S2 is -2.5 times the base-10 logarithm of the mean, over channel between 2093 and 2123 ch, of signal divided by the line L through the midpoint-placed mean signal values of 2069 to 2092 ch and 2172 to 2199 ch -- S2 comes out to 0.15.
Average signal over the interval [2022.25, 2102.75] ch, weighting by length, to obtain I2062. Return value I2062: 0.983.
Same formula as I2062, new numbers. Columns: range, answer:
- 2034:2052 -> 0.653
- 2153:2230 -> 1.36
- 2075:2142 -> 1.17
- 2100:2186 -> 1.27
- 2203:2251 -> 1.4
